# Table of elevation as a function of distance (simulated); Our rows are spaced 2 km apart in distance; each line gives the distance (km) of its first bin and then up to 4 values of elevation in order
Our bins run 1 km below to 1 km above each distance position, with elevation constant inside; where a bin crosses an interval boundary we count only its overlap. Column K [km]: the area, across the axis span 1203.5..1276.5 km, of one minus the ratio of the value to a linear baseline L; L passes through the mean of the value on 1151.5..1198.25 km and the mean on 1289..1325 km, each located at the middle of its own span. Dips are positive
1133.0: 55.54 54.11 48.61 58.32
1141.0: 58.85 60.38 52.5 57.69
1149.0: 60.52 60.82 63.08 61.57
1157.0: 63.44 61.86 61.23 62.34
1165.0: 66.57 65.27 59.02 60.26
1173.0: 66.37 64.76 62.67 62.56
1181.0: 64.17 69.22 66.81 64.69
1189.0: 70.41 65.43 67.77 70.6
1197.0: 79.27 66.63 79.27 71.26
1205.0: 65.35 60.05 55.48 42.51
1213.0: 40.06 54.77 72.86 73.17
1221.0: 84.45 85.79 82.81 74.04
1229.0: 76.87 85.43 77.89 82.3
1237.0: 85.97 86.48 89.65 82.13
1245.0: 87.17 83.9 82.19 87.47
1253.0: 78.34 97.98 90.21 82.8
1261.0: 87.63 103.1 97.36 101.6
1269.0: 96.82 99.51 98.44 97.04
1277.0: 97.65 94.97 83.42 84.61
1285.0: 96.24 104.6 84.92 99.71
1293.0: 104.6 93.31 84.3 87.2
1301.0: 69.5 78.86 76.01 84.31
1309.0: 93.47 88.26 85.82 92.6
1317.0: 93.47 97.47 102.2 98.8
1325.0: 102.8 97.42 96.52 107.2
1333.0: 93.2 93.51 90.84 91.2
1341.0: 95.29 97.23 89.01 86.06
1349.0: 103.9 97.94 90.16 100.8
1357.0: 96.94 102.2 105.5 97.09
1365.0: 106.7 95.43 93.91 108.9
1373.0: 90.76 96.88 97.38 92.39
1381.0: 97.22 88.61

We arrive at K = -3.3 km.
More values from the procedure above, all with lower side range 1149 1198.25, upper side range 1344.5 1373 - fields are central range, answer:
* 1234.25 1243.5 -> -1.1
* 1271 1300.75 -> -2.9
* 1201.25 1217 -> 2.9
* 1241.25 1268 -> -3.3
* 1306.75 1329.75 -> -1.0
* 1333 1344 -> 0.1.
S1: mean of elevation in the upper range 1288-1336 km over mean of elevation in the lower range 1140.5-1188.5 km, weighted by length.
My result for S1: 1.5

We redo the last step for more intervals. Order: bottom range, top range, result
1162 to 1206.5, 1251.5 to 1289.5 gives 1.40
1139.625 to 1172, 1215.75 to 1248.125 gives 1.34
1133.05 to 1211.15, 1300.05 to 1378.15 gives 1.50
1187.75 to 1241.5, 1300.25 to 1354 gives 1.29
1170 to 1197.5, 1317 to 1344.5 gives 1.46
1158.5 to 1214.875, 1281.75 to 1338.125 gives 1.44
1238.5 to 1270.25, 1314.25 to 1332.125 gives 1.10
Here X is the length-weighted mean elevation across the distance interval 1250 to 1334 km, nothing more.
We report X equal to 92.7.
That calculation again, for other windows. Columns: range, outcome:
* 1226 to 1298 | 90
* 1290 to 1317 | 87.8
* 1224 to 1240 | 81.5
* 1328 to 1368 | 96.8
